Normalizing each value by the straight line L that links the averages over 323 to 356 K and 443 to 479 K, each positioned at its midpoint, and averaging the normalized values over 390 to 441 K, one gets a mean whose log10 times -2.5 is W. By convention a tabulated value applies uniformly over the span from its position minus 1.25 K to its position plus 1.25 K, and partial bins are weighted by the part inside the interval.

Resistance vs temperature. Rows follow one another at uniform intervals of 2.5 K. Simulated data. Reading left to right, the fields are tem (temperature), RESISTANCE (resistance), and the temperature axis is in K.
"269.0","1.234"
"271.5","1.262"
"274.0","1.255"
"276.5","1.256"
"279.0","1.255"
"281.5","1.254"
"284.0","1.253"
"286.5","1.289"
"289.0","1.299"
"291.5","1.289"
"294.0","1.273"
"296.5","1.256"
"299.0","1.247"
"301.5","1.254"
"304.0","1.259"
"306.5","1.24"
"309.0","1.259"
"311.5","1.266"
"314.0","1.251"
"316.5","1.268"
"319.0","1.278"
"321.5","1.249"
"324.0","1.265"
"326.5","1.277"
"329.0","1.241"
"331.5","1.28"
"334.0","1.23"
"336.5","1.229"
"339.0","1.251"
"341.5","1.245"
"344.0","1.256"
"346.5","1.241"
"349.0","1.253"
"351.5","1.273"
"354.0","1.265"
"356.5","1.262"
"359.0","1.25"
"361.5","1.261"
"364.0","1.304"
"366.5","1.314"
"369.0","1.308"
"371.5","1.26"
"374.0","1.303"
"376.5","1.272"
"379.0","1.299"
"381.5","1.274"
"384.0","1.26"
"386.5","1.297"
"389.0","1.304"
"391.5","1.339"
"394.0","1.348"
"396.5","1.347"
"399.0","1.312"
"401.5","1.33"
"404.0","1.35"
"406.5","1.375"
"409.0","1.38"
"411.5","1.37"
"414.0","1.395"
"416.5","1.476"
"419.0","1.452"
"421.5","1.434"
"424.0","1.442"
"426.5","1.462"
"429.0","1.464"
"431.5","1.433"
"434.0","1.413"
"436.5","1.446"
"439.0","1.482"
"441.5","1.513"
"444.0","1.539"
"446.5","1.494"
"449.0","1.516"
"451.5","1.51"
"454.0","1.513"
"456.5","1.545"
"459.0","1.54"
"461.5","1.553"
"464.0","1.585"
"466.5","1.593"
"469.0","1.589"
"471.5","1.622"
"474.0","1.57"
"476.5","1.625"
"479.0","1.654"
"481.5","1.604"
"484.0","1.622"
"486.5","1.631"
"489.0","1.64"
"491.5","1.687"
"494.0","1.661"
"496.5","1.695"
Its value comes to 0.03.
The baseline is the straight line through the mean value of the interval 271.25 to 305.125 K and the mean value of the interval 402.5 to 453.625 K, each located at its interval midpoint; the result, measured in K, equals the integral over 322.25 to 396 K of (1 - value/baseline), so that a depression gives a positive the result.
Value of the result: 4.5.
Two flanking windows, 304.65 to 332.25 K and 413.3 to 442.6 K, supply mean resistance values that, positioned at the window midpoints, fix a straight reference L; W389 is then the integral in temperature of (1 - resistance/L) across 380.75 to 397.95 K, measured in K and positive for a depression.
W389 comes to 0.91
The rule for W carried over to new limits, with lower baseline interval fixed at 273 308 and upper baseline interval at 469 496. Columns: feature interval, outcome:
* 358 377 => 0.10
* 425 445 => 0.05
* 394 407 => 0.10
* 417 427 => 0.05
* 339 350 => 0.10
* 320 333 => 0.06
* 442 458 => 0.03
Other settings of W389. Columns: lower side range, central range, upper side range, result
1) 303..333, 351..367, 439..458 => 0.8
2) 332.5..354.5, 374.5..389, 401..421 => 0.5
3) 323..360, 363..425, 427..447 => 1.5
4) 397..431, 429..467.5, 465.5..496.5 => 0.2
